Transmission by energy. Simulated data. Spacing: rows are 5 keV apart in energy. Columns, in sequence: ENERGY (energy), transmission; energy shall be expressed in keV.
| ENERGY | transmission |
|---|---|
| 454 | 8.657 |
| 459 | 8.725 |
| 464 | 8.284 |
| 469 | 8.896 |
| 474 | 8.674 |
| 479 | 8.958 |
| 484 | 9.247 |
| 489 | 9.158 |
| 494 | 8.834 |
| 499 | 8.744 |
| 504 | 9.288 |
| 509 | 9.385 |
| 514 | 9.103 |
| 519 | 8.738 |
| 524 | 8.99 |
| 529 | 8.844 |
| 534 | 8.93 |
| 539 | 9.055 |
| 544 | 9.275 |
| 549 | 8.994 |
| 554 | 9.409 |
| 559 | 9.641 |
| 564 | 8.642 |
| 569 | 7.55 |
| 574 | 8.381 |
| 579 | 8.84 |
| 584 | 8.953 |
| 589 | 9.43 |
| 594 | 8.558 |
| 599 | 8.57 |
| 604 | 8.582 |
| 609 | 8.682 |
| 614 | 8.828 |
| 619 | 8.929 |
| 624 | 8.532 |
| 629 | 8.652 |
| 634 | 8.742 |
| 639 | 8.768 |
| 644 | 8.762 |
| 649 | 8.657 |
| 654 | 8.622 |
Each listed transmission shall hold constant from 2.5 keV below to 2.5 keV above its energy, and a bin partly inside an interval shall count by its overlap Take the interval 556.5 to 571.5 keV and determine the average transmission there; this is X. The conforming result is 8.61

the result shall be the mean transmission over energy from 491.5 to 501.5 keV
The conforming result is 8.79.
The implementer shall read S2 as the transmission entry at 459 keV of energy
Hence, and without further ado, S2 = 8.725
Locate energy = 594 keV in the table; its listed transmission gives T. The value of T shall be 8.558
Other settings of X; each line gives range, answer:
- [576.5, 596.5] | 8.95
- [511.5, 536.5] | 8.92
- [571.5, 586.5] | 8.72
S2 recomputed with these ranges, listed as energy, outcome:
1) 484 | 9.247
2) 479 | 8.958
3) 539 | 9.055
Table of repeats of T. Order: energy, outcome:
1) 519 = 8.738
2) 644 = 8.762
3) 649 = 8.657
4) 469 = 8.896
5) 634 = 8.742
